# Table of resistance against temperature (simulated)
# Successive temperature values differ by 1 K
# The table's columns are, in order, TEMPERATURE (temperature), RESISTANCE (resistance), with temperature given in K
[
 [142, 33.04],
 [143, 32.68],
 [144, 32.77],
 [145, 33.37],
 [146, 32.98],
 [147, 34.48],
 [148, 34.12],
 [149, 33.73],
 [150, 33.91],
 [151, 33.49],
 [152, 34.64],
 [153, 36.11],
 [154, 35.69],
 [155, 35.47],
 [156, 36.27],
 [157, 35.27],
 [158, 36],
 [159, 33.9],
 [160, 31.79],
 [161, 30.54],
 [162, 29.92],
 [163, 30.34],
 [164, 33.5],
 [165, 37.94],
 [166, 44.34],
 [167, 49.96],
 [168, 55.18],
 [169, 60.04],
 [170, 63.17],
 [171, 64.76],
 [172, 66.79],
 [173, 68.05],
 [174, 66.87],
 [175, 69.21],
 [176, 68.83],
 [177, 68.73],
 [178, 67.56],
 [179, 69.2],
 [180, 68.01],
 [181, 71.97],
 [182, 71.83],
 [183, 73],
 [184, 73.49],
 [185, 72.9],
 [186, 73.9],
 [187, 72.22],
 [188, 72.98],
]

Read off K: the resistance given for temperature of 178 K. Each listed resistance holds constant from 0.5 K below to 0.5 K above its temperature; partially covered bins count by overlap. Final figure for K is 67.56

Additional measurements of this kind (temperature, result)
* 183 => 73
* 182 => 71.83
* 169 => 60.04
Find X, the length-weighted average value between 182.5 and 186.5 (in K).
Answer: 73.3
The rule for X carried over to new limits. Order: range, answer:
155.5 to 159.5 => 35.4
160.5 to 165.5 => 32.4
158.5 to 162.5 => 31.5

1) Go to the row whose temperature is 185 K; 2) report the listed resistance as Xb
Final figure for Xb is 72.9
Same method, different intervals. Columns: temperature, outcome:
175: 69.21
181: 71.97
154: 35.69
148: 34.12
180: 68.01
